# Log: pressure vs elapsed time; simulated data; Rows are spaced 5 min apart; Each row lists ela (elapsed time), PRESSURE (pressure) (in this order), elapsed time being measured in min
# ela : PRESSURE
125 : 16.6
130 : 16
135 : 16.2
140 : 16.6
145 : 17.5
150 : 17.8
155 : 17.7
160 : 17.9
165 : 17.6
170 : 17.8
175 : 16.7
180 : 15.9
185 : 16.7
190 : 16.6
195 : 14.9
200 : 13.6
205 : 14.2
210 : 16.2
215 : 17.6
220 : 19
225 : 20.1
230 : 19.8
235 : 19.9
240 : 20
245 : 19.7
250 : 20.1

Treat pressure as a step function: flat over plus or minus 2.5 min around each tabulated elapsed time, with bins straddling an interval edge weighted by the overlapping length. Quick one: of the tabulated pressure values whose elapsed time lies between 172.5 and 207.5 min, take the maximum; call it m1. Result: 16.7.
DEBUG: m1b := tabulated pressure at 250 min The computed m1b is 20.1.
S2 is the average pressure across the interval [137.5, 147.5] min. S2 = 17.1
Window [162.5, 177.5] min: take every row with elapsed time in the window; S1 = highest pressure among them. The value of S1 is 17.8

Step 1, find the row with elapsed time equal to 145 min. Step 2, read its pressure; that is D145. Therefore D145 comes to 17.5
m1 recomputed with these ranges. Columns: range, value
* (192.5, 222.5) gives 19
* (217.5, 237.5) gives 20.1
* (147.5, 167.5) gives 17.9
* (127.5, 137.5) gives 16.2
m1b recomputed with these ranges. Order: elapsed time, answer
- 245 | 19.7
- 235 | 19.9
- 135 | 16.2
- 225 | 20.1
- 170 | 17.8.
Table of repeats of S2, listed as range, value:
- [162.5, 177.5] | 17.4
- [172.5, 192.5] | 16.5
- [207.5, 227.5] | 18.2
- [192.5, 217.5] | 15.3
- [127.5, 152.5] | 16.8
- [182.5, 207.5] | 15.2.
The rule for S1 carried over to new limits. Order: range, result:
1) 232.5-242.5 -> 20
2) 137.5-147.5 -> 17.5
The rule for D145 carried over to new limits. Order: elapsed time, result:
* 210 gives 16.2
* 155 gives 17.7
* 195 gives 14.9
